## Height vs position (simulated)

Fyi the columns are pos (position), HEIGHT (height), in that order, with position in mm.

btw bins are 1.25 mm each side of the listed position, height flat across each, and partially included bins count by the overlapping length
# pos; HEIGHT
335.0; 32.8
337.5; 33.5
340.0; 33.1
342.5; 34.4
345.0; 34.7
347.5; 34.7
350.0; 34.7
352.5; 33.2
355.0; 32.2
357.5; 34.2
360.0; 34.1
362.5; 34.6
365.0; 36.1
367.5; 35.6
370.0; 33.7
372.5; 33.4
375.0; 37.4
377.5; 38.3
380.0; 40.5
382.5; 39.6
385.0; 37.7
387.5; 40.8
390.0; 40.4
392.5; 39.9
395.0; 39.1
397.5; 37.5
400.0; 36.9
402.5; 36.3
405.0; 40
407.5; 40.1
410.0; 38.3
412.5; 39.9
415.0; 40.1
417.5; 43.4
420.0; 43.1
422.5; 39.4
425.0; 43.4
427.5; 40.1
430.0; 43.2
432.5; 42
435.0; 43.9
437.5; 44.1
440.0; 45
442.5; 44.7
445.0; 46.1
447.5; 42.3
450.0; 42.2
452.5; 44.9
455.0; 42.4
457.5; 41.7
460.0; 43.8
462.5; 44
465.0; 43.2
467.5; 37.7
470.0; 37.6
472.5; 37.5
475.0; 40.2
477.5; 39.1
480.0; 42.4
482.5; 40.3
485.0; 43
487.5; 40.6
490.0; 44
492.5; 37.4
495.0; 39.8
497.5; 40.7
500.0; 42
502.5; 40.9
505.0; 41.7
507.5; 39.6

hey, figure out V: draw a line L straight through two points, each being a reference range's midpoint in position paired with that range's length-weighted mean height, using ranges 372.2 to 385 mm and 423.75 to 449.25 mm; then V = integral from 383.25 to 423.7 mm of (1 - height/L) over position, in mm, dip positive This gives 0.87 mm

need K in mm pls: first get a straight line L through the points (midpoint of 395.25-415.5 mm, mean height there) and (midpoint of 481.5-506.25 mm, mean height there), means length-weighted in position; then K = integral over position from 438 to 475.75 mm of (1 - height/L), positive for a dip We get -2.1 mm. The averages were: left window 38.6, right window 41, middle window 42.3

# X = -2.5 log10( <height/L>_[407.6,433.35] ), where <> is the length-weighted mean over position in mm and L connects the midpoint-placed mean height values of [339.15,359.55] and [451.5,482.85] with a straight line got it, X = -0.08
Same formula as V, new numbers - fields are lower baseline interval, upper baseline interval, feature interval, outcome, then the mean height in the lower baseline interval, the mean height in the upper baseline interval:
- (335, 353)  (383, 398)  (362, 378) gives 0.6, 34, 39.3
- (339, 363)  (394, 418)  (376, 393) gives -1.1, 34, 39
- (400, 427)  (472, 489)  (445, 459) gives -0.9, 40.2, 40.6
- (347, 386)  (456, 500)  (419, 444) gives -2.8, 35.6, 40.8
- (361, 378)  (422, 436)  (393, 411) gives 0.3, 35.4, 42.1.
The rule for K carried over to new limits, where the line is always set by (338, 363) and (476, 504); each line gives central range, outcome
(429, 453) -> -3.33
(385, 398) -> -1.26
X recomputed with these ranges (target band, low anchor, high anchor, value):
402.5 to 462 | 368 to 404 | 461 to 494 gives -0.08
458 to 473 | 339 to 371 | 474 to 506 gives -0.03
